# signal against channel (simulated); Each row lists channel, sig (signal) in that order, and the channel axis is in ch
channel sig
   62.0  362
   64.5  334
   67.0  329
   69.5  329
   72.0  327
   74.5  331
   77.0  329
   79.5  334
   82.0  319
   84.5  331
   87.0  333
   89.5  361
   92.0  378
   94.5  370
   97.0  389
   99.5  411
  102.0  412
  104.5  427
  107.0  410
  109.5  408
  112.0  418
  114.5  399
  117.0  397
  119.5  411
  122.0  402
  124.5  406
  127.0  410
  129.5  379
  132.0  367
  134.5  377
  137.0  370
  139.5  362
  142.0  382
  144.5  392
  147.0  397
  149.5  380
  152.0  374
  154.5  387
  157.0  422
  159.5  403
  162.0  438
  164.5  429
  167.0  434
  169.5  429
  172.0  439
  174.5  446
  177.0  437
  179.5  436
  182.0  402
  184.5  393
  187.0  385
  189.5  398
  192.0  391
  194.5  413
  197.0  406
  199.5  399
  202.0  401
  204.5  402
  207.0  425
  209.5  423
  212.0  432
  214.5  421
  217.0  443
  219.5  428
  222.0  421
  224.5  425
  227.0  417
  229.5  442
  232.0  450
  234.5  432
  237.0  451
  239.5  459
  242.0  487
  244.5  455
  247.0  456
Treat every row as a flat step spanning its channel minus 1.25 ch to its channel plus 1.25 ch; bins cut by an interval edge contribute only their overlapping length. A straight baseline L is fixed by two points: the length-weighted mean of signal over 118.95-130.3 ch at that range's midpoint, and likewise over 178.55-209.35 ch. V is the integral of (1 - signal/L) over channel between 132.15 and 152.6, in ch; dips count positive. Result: 1.2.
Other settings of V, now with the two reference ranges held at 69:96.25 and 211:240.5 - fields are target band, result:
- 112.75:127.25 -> -1.52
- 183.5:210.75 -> 0.84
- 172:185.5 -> -0.70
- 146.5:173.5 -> -1.42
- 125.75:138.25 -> -0.24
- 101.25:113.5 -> -1.96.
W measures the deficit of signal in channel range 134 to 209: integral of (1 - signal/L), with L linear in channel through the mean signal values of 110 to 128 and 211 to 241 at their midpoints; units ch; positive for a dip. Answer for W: 2.7 ch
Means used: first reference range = 406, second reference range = 436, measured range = 405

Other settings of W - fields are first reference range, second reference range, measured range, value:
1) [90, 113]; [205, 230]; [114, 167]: 1.85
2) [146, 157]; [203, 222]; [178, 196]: 0.27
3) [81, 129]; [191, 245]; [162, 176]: -0.83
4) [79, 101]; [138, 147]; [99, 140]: -2.97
